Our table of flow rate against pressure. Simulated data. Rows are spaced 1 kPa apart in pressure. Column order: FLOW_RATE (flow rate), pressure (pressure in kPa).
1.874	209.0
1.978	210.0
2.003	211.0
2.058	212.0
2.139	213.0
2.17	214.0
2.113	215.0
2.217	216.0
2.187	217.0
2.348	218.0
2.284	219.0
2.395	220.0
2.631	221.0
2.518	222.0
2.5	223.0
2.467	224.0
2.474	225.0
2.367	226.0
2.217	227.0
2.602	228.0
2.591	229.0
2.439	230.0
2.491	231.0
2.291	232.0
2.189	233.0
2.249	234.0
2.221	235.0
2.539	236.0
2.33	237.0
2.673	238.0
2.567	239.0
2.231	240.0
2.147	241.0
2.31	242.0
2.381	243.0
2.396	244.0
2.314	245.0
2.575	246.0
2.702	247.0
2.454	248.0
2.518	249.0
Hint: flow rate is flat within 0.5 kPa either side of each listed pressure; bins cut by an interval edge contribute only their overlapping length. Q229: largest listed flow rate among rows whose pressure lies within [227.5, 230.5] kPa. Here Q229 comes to 2.602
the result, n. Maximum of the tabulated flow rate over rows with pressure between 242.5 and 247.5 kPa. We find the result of 2.702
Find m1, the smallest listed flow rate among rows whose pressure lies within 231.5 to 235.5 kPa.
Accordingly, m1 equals 2.189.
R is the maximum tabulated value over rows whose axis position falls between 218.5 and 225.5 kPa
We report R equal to 2.631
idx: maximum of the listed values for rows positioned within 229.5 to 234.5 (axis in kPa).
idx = 2.491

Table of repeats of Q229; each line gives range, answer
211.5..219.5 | 2.348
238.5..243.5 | 2.567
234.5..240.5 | 2.673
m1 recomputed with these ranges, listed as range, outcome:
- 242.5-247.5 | 2.314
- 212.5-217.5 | 2.113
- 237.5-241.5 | 2.147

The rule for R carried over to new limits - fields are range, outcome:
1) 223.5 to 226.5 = 2.474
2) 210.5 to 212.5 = 2.058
